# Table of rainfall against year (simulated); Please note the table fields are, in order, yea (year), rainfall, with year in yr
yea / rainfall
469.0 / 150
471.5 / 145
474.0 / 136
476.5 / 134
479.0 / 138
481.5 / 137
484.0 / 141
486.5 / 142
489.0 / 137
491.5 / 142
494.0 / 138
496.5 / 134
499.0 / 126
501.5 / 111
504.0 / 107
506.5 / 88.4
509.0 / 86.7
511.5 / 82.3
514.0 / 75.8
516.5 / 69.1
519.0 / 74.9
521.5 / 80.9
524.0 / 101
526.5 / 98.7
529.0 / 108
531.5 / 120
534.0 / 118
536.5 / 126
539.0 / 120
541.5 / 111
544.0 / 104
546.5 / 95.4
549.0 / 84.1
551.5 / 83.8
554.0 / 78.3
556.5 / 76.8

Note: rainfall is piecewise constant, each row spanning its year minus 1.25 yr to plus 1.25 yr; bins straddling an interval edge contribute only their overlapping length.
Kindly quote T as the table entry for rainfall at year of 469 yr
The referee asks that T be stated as 150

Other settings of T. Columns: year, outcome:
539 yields 120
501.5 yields 111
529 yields 108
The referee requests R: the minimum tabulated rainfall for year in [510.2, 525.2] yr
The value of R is 69.1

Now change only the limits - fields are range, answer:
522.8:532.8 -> 98.7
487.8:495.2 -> 137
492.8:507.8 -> 88.4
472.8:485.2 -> 134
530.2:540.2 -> 118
